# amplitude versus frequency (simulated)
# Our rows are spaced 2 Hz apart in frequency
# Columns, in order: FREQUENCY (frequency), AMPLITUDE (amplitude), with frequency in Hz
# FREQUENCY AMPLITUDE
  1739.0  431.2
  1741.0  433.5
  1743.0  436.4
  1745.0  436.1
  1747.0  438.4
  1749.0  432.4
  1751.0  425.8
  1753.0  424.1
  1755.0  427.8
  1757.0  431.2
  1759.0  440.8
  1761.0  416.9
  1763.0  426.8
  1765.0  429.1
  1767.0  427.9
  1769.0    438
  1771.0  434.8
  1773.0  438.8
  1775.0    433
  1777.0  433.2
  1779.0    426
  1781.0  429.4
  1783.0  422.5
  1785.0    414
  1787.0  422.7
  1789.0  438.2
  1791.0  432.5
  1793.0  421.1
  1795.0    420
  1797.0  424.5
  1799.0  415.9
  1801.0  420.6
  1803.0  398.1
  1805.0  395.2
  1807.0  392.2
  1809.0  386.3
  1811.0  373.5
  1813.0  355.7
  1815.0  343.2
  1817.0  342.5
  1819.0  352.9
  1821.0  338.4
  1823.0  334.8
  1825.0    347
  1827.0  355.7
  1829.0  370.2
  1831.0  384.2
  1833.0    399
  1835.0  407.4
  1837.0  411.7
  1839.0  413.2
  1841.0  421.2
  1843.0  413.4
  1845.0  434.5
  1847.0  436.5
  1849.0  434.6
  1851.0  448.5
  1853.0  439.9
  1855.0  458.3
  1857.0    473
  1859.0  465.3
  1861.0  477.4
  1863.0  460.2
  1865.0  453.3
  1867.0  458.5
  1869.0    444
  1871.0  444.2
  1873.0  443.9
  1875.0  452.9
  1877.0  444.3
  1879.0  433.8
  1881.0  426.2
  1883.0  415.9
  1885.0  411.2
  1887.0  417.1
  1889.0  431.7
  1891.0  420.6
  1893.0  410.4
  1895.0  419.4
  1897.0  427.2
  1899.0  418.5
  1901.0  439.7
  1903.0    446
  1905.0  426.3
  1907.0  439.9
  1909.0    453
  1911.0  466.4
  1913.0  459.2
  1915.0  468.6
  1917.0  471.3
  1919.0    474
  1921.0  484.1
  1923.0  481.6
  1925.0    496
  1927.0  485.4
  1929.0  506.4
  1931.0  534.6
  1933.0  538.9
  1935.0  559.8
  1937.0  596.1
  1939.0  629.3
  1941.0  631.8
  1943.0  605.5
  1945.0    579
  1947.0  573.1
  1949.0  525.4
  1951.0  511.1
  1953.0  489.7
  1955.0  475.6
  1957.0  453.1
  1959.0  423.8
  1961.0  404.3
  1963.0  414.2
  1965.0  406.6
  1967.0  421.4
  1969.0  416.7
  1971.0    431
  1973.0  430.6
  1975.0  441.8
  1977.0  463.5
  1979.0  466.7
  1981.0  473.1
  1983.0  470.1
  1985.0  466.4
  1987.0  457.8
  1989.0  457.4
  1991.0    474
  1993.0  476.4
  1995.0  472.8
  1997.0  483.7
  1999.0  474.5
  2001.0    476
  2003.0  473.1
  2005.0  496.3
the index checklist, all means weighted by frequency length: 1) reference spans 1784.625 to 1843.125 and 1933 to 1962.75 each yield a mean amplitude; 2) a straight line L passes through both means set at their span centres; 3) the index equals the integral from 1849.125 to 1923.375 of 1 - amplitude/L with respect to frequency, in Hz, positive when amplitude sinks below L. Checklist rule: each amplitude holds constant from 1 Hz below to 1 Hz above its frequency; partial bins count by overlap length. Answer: 3.1 Hz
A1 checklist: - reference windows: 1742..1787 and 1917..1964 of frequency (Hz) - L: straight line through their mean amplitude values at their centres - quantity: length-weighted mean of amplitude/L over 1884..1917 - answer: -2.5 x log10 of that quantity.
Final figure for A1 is 0.14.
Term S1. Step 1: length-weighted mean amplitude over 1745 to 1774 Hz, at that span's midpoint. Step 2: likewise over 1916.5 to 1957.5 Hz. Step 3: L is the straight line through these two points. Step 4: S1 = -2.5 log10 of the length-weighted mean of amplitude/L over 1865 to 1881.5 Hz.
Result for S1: 0.116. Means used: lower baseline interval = 431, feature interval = 445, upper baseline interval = 530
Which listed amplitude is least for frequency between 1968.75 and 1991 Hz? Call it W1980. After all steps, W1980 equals 416.7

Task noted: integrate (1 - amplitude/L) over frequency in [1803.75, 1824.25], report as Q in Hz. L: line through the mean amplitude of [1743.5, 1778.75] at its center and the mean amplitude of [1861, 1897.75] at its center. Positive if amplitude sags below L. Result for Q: 3.4 Hz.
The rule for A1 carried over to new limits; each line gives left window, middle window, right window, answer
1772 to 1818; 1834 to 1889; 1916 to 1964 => 0.044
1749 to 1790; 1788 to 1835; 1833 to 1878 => 0.133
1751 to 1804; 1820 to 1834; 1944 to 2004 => 0.205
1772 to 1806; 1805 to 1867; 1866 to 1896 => 0.059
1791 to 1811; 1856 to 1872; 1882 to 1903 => -0.103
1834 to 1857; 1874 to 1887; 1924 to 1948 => 0.123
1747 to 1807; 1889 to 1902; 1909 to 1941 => 0.169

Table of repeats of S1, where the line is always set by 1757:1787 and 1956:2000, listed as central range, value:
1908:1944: -0.17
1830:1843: 0.07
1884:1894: 0.06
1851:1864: -0.06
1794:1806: 0.05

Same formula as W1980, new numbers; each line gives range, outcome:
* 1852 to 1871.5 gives 439.9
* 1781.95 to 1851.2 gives 334.8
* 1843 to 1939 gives 410.4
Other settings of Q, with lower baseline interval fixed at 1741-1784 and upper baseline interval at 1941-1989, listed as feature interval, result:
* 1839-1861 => 0.3 Hz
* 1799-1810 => 1.0 Hz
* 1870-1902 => 2.0 Hz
